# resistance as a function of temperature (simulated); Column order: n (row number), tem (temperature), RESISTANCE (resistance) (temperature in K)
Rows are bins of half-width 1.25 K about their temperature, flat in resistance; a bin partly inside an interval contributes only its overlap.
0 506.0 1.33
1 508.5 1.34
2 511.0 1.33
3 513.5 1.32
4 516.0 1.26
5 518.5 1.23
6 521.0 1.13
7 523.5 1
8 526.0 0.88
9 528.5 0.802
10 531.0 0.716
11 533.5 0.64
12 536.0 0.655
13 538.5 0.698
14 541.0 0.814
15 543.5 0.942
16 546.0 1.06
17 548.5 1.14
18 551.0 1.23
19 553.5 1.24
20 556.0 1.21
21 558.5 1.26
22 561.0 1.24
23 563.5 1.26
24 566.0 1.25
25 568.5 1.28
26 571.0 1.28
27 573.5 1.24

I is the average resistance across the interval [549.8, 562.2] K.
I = 1.24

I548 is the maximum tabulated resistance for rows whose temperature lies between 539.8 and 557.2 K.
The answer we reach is 1.24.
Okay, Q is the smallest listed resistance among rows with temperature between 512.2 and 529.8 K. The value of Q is 0.802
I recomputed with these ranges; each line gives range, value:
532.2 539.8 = 0.666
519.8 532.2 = 0.905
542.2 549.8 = 1.05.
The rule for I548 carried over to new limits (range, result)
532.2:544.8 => 0.942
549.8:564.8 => 1.26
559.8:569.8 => 1.28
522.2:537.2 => 1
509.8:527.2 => 1.33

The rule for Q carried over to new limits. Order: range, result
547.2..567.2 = 1.14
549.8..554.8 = 1.23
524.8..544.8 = 0.64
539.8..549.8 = 0.814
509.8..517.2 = 1.26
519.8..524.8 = 1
